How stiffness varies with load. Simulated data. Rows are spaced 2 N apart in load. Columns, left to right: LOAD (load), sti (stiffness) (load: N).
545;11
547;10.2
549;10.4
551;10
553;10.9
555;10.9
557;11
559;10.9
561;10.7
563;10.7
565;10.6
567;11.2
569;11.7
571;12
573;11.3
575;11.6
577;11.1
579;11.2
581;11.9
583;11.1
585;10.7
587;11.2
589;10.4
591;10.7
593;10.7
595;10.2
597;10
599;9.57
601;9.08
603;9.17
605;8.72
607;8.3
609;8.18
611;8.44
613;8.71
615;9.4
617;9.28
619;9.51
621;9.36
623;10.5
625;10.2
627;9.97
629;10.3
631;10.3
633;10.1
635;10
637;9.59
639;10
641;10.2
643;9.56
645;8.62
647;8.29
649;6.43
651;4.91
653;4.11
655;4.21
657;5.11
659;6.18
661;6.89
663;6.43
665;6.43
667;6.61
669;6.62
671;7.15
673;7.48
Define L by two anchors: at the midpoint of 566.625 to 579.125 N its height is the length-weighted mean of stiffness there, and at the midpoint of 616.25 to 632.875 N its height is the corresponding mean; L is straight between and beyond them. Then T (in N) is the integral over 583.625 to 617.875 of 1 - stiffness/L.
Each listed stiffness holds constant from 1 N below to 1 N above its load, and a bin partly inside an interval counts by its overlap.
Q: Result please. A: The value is 3.4 N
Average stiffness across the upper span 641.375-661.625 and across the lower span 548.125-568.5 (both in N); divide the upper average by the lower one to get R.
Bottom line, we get 0.6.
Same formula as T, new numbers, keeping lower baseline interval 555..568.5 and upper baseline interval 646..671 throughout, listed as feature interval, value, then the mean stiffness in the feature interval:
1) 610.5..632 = -4.8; 9.66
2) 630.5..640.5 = -3.9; 9.99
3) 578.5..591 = -1.7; 11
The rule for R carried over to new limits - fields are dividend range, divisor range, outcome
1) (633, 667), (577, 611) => 0.73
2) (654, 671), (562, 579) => 0.54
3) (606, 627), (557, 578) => 0.83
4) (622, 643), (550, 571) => 0.92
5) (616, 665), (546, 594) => 0.76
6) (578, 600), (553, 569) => 0.98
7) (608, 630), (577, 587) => 0.84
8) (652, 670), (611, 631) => 0.60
